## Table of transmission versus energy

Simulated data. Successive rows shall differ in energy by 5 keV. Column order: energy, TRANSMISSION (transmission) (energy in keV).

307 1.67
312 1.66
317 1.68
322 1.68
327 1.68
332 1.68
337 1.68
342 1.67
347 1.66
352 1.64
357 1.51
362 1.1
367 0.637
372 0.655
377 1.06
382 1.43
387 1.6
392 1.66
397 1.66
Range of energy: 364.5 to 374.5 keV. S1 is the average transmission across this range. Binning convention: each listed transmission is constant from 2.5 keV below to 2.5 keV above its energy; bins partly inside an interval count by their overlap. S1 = 0.646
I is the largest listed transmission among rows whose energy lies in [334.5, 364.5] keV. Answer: 1.68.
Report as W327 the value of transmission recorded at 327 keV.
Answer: 1.68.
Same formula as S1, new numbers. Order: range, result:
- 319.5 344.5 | 1.68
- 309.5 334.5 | 1.68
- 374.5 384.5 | 1.24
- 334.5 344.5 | 1.68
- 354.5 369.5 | 1.08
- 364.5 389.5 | 1.08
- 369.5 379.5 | 0.858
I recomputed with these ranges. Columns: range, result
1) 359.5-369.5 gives 1.1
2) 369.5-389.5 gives 1.6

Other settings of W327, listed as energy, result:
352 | 1.64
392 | 1.66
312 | 1.66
